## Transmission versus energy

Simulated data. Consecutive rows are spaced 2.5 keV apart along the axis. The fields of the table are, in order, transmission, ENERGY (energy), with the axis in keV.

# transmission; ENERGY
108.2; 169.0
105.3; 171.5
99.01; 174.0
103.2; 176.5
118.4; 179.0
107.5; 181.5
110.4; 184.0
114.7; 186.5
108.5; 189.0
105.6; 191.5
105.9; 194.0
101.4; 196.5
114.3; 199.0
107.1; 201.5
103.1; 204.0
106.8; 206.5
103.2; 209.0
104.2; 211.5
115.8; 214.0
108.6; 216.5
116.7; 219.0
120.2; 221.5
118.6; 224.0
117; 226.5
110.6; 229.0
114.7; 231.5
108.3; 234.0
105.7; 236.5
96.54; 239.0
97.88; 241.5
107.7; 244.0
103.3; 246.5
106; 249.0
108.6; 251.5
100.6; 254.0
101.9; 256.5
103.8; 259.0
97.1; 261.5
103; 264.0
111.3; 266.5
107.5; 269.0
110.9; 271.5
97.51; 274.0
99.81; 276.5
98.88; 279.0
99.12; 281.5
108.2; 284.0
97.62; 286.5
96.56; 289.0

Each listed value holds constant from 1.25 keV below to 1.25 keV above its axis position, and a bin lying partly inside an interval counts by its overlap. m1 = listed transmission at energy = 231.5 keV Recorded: 114.7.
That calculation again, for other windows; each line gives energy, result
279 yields 98.88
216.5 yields 108.6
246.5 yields 103.3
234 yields 108.3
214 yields 115.8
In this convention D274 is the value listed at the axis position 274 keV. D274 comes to 97.51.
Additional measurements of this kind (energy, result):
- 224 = 118.6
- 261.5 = 97.1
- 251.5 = 108.6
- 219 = 116.7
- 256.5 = 101.9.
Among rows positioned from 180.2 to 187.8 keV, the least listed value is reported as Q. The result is 107.5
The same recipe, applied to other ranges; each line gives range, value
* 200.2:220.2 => 103.1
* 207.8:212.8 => 103.2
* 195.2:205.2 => 101.4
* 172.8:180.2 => 99.01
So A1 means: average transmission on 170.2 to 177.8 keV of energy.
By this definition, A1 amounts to 103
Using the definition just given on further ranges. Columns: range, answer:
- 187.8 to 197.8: 105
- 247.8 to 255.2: 105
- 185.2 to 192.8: 110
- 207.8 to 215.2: 108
